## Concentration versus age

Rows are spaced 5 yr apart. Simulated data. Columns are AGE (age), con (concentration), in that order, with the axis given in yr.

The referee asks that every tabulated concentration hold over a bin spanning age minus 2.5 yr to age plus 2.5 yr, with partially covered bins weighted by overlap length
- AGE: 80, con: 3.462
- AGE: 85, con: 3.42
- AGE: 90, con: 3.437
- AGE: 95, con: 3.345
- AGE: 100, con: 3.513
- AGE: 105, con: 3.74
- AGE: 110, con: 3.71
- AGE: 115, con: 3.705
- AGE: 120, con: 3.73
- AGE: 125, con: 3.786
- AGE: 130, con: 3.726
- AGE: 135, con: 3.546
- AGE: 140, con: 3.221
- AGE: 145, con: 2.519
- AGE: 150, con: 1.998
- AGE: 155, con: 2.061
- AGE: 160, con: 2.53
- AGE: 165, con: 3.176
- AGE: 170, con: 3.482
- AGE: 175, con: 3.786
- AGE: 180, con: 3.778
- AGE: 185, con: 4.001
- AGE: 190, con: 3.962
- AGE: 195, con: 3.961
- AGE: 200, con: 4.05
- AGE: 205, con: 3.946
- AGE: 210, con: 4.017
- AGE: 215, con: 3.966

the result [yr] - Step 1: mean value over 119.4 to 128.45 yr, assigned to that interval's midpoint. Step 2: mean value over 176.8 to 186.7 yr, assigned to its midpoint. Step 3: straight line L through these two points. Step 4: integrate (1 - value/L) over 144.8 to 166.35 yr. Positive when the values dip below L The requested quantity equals 8.0 yr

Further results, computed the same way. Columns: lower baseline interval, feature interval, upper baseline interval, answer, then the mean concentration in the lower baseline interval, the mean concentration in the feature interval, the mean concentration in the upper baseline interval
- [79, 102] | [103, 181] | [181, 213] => 8.8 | 3.43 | 3.27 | 3.98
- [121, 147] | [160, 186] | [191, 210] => 1.6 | 3.4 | 3.52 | 3.99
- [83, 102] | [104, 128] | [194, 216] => -1.3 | 3.43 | 3.73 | 3.99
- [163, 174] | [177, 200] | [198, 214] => -1.3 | 3.4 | 3.94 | 4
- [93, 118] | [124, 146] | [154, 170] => -1.4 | 3.61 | 3.39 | 2.78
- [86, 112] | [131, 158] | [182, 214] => 7.3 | 3.54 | 2.73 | 3.99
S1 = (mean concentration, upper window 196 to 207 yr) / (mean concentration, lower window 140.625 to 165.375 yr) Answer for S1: 1.63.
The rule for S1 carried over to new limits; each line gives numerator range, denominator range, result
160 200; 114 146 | 1.05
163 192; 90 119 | 1.03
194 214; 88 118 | 1.12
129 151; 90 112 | 0.85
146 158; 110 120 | 0.57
